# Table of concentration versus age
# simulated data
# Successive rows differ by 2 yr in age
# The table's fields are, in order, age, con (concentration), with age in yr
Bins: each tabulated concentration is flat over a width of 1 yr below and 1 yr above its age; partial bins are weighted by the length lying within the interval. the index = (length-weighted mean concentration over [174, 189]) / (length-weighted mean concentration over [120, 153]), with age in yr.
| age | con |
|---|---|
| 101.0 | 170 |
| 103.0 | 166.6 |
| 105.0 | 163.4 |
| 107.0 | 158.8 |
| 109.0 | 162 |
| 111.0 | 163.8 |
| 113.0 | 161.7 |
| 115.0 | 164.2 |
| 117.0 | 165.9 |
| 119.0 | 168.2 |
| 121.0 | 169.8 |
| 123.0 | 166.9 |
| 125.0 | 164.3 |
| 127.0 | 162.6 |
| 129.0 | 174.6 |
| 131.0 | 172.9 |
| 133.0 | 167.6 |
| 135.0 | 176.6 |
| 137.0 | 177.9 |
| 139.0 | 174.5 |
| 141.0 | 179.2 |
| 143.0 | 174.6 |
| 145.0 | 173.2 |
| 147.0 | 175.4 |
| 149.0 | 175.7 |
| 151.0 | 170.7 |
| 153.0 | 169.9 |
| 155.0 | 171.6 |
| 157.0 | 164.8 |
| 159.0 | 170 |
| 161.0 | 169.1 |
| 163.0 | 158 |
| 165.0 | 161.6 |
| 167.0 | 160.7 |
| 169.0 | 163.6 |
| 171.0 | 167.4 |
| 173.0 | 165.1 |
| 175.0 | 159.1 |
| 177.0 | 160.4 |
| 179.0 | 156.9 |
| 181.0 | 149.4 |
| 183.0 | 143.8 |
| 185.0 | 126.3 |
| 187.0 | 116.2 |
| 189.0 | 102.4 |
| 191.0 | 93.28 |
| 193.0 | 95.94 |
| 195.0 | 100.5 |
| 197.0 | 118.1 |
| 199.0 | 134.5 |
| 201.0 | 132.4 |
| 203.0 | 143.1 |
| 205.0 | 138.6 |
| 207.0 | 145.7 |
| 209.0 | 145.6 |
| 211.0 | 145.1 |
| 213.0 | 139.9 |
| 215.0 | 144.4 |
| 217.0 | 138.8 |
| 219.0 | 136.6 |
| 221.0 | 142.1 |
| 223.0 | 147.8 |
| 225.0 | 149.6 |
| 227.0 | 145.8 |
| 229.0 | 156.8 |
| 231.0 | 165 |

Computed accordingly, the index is 0.82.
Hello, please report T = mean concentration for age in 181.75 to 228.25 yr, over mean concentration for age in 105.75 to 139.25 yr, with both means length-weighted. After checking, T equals 0.79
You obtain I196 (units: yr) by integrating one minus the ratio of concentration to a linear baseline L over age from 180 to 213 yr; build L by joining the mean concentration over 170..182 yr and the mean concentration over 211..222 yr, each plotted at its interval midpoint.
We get 4.9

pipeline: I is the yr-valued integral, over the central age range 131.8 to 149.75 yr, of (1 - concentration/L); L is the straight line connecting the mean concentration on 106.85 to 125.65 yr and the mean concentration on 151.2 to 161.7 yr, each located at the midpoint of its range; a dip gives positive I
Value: -0.8 yr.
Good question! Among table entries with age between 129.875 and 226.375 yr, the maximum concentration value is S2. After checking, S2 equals 179.2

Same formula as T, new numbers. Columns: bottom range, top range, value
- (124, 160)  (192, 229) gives 0.79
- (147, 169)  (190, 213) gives 0.76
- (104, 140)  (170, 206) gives 0.80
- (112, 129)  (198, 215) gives 0.85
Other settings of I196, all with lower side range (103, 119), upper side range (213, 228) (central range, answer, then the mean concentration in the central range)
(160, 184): -1.2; 160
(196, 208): 0.9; 135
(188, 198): 3.1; 102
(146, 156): -1.1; 173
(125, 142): -1.4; 173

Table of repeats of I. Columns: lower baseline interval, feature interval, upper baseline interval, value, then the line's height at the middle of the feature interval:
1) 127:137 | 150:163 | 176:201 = -1.4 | 152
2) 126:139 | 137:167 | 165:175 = -0.5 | 168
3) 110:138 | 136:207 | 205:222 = 1.7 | 154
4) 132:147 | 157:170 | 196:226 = -0.1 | 163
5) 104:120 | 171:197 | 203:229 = 3.2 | 150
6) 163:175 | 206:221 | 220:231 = 1.0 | 153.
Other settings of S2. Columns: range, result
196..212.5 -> 145.7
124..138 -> 177.9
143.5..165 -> 175.7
